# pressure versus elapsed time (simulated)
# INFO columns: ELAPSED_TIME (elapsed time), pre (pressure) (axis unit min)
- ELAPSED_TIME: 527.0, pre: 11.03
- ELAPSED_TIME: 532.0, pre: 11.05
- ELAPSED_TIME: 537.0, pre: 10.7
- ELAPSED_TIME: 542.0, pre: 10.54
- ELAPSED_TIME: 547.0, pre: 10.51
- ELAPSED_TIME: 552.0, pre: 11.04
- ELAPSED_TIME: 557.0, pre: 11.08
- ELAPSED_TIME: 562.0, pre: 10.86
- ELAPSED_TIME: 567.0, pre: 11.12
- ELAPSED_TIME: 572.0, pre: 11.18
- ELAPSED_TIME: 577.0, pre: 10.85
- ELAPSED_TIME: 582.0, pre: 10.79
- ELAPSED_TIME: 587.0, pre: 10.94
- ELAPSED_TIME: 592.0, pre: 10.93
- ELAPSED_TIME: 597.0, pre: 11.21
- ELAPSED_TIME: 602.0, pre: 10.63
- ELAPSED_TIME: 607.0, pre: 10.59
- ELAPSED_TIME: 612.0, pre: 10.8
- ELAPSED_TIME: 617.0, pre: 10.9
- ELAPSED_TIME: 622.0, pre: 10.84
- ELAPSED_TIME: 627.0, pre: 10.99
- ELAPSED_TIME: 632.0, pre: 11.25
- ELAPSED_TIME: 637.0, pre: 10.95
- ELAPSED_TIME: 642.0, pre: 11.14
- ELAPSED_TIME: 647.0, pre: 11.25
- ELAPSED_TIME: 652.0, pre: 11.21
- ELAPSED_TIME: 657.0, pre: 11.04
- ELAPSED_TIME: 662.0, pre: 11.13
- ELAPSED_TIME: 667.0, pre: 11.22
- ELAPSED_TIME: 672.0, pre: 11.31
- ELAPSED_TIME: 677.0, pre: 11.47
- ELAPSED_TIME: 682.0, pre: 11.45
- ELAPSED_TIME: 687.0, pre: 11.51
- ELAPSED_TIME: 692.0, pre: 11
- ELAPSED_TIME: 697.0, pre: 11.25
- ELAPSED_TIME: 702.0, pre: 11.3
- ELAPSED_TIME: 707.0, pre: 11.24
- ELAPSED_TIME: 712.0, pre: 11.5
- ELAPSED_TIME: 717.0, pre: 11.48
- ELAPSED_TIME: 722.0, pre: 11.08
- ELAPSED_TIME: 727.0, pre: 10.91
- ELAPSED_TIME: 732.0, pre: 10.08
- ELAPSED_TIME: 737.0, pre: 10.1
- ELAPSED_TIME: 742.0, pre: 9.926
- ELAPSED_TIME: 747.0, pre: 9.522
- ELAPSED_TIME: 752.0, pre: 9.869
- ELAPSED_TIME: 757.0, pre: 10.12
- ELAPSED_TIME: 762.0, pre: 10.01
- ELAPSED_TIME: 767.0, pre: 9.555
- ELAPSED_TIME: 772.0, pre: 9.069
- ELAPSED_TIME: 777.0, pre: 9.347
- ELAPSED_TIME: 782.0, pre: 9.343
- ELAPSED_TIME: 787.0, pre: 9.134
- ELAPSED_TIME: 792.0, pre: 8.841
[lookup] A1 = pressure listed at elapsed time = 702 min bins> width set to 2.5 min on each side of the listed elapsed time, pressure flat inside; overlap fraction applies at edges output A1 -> 11.3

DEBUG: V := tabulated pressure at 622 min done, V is 10.84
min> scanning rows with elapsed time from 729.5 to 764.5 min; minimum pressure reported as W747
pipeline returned 9.522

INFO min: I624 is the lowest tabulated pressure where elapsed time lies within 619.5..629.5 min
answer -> 10.84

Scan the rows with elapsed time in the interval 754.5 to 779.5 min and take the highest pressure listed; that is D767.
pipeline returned 10.12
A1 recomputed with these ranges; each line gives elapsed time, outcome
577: 10.85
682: 11.45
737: 10.1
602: 10.63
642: 11.14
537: 10.7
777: 9.347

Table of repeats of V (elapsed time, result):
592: 10.93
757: 10.12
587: 10.94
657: 11.04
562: 10.86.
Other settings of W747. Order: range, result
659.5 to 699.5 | 11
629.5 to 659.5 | 10.95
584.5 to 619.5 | 10.59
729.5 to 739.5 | 10.08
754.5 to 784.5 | 9.069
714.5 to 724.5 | 11.08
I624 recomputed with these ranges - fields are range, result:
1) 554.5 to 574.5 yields 10.86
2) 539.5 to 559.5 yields 10.51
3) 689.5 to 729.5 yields 10.91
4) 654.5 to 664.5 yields 11.04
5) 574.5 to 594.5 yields 10.79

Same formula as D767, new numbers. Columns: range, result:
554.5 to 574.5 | 11.18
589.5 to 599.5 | 11.21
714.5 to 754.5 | 11.48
